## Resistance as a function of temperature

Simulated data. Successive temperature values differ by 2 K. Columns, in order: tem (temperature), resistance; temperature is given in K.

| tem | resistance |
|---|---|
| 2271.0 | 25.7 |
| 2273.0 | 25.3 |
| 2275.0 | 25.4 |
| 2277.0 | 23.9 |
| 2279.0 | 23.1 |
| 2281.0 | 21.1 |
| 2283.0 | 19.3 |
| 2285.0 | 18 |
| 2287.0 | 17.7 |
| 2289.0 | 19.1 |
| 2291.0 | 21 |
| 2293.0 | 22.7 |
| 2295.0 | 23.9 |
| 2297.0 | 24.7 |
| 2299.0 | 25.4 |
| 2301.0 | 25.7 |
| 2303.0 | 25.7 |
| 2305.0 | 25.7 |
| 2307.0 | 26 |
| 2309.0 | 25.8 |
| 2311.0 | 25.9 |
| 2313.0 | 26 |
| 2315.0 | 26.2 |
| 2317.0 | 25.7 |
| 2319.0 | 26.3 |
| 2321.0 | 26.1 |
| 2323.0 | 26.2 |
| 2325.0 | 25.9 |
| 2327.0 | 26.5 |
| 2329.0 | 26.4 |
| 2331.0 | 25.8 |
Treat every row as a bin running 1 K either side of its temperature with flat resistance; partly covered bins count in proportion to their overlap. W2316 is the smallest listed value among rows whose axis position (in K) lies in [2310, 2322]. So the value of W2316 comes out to 25.7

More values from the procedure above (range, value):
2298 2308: 25.4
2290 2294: 21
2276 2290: 17.7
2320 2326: 25.9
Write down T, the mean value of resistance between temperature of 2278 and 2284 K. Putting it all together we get 21.2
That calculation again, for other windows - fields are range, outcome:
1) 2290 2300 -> 23.5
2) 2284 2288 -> 17.9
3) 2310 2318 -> 25.9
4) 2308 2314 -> 25.9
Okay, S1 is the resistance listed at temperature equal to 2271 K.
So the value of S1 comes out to 25.7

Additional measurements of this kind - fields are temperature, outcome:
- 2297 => 24.7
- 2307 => 26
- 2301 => 25.7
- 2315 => 26.2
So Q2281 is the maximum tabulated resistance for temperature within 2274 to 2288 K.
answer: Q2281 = 25.4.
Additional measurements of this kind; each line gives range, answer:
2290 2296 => 23.9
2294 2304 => 25.7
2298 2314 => 26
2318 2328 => 26.5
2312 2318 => 26.2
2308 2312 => 25.9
